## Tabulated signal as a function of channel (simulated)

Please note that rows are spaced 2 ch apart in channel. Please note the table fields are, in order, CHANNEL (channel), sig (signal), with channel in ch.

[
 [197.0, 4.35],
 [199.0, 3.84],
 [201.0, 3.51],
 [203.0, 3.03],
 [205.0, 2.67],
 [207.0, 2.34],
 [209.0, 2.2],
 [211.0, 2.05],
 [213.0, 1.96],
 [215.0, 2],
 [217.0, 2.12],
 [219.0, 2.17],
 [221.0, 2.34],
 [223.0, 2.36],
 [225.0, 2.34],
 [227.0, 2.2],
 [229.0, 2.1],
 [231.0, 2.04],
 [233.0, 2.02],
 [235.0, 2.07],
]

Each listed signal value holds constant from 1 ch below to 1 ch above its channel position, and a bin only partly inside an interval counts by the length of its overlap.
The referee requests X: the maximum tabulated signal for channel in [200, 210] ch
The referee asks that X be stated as 3.51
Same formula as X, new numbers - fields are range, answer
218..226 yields 2.36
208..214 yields 2.2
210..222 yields 2.34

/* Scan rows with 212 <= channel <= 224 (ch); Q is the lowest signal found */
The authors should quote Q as 1.96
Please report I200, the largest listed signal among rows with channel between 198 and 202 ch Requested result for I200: 3.84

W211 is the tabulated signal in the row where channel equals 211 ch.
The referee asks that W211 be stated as 2.05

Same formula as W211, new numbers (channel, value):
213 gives 1.96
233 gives 2.02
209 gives 2.2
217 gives 2.12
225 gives 2.34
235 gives 2.07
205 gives 2.67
